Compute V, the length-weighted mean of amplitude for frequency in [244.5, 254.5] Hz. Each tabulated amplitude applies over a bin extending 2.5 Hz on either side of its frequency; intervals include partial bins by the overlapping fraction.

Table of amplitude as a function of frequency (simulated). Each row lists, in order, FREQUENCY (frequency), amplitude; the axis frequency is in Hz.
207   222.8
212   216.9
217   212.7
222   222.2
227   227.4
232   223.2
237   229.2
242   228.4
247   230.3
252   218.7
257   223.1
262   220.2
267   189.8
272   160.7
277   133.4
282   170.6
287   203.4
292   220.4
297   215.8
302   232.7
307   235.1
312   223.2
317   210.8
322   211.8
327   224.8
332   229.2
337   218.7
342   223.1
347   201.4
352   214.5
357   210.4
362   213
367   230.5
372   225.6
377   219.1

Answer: 224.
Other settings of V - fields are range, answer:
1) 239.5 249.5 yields 229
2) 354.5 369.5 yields 218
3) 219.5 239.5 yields 226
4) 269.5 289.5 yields 167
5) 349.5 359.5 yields 212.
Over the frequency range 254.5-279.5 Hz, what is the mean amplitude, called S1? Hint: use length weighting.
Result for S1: 185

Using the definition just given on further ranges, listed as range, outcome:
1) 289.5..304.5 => 223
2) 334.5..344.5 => 221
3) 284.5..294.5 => 212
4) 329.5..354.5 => 217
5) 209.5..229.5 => 220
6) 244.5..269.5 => 216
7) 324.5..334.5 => 227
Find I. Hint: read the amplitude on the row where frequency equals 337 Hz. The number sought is 218.7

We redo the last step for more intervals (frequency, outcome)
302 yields 232.7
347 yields 201.4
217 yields 212.7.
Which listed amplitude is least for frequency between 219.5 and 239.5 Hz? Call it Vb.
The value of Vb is 222.2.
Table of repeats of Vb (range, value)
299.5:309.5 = 232.7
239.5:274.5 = 160.7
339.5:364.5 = 201.4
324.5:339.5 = 218.7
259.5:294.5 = 133.4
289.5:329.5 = 210.8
